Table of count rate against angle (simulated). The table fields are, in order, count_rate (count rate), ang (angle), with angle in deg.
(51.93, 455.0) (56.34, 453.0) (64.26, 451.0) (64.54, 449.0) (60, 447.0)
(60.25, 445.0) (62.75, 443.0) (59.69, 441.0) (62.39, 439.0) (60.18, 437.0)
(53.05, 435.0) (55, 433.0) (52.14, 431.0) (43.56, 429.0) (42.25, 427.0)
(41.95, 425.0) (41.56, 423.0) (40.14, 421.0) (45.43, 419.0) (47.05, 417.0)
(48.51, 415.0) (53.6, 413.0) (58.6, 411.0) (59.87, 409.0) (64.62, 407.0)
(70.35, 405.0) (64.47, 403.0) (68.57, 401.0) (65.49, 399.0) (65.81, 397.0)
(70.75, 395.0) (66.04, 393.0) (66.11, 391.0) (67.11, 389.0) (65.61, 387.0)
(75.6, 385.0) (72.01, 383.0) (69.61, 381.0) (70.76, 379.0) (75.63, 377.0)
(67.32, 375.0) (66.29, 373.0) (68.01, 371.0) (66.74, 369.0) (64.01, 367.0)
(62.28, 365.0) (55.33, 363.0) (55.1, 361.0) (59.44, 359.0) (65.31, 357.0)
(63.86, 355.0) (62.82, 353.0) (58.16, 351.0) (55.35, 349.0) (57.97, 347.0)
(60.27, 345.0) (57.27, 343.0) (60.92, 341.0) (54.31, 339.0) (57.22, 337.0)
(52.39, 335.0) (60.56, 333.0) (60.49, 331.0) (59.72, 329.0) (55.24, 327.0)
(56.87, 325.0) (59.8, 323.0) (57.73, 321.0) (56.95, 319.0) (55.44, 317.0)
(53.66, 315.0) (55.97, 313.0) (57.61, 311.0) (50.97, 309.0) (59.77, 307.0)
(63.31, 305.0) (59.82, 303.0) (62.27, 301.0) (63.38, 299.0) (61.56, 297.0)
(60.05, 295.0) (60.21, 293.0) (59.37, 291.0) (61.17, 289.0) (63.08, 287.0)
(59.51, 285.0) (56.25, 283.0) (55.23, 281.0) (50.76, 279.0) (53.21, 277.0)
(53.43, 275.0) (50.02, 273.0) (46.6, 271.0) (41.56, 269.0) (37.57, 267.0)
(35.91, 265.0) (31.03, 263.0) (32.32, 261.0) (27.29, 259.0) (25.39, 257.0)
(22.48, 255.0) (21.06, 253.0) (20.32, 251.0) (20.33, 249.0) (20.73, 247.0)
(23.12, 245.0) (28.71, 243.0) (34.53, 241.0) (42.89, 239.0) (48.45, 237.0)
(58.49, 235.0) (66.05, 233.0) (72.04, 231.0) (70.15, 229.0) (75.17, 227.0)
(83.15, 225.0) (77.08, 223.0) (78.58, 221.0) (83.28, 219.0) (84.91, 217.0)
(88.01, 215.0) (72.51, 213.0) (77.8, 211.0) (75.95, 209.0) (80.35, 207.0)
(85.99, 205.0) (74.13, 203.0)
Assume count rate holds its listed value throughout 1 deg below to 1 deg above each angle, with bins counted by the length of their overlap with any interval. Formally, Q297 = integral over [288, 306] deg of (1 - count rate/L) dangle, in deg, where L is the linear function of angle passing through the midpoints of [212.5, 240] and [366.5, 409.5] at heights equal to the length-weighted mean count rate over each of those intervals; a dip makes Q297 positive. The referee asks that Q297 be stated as 2.23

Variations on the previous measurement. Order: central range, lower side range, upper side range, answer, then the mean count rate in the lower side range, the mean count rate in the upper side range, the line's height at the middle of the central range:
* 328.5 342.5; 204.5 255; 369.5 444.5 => 0.4 deg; 58.6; 60.3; 59.6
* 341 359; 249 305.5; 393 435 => -3.1 deg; 47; 55.2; 51.4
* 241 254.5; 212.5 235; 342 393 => 9.3 deg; 76.6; 64.4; 74.6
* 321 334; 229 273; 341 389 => -0.8 deg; 37.1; 64.1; 55.2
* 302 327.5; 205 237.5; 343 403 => 4.3 deg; 75.3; 64.9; 68.9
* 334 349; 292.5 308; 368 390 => 2.0 deg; 61.3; 69.5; 65.6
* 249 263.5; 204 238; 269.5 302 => 8.9 deg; 75.2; 57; 65.3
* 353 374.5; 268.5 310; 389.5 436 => -2.4 deg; 56.9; 56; 56.4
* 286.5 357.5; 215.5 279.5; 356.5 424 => -4.6 deg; 47.7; 62.4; 55.4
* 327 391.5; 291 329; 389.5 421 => -3.6 deg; 58.4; 60.5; 59.5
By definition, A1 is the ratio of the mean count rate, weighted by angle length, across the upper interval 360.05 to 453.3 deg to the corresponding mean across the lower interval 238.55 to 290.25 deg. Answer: 1.55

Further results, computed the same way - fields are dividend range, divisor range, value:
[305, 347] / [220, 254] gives 1.16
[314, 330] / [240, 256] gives 2.38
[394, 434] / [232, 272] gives 1.61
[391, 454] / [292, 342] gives 0.98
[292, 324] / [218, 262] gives 1.25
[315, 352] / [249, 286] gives 1.46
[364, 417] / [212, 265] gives 1.31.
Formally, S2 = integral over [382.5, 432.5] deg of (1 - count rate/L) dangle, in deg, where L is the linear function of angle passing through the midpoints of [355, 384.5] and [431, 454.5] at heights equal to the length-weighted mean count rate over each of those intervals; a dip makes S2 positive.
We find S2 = 3.6 deg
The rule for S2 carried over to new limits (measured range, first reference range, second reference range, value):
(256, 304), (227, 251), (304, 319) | 1.4 deg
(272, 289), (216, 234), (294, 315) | 2.3 deg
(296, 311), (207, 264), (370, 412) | -0.2 deg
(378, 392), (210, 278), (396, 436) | -4.2 deg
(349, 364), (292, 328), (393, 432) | -0.7 deg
